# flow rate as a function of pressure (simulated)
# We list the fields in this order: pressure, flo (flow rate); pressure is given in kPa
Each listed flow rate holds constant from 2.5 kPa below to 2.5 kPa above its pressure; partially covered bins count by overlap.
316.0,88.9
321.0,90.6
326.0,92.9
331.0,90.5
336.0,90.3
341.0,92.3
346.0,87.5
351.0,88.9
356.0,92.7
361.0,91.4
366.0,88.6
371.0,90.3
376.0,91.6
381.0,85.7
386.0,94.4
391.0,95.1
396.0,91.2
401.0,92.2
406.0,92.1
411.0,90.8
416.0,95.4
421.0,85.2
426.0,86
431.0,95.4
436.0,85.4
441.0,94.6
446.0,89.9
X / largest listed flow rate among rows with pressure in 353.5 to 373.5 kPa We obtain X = 92.7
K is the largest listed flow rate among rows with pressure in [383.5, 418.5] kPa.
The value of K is 95.4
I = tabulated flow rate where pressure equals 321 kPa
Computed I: 90.6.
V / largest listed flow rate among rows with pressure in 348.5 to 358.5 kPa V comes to 92.7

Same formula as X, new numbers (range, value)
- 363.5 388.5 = 94.4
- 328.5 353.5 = 92.3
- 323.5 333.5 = 92.9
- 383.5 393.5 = 95.1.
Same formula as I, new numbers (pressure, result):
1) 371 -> 90.3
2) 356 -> 92.7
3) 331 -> 90.5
